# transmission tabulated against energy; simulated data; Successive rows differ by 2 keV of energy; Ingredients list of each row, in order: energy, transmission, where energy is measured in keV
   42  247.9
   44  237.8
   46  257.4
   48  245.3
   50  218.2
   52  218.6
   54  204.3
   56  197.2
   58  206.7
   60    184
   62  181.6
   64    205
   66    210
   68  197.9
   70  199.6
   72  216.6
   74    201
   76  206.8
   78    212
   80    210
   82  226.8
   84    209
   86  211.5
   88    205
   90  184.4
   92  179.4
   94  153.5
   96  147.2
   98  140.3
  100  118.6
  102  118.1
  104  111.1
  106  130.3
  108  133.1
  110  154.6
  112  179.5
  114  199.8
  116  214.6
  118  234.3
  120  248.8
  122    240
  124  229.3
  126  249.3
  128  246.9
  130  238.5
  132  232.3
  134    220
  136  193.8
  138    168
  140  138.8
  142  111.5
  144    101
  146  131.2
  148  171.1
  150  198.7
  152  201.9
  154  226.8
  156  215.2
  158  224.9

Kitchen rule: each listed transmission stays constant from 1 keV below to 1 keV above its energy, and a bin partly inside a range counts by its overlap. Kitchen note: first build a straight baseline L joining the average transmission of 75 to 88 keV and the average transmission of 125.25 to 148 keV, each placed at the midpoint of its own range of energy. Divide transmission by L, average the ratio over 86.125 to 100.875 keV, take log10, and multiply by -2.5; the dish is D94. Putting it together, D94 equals 0.25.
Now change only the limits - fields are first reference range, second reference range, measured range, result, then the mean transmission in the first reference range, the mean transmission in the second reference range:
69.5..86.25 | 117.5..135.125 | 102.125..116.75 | 0.41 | 211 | 237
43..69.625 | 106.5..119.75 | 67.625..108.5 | 0.13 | 212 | 187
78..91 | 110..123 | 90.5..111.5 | 0.44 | 208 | 215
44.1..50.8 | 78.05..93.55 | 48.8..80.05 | 0.10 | 241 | 202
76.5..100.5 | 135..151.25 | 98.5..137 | -0.17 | 185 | 153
